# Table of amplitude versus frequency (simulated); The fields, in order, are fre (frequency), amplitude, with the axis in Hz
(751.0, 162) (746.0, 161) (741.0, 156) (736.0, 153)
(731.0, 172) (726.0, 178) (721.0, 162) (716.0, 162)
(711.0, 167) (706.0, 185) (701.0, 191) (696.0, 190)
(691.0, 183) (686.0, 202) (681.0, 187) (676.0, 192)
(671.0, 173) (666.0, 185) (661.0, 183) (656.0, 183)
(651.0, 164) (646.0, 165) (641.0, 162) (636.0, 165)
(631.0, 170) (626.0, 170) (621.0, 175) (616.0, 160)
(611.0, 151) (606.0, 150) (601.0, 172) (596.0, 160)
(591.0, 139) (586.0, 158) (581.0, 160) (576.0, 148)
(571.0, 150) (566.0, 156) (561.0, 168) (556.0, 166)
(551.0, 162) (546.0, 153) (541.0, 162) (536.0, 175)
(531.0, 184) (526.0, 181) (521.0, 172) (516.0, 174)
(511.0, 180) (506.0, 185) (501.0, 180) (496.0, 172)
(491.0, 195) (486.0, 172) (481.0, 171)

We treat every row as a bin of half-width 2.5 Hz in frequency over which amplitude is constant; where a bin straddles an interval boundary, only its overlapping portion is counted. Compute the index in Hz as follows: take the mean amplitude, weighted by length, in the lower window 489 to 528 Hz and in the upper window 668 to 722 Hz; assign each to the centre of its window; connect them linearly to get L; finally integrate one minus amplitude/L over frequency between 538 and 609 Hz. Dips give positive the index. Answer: 9.02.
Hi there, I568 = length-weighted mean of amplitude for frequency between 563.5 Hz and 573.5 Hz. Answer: 153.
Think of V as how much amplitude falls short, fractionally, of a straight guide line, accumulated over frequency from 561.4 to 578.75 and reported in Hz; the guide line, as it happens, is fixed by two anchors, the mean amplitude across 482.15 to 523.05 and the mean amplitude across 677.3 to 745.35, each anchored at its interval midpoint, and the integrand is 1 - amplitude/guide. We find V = 2.4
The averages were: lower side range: 179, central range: 153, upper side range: 176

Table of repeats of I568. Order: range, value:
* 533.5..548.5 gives 163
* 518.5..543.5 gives 175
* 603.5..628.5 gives 161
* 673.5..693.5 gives 191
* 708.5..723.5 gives 164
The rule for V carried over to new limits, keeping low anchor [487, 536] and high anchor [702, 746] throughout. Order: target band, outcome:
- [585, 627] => 3.6 Hz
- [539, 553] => 1.5 Hz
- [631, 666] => 0.1 Hz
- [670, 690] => -2.3 Hz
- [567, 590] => 3.0 Hz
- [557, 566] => 0.6 Hz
